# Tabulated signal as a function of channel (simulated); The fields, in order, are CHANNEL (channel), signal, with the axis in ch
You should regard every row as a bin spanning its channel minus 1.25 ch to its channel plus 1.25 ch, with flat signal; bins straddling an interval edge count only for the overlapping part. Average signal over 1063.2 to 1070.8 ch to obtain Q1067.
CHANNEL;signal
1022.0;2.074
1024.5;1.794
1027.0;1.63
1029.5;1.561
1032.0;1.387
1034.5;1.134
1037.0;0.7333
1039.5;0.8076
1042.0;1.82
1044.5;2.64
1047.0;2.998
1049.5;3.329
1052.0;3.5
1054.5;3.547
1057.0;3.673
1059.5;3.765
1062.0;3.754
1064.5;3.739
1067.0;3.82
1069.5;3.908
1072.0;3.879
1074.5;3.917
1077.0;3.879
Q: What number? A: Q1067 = 3.82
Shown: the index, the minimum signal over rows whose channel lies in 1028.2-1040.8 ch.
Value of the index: 0.7333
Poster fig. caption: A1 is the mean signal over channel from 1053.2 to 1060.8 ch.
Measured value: 3.66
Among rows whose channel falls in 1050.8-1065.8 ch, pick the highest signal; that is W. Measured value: 3.765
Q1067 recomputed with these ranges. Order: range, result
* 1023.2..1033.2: 1.6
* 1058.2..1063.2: 3.76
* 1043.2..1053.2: 3.11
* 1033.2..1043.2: 1.12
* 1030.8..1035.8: 1.25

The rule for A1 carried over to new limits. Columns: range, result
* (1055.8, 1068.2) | 3.75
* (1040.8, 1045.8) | 2.24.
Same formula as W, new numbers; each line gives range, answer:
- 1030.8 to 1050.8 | 3.329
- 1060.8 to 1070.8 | 3.908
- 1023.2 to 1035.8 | 1.794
